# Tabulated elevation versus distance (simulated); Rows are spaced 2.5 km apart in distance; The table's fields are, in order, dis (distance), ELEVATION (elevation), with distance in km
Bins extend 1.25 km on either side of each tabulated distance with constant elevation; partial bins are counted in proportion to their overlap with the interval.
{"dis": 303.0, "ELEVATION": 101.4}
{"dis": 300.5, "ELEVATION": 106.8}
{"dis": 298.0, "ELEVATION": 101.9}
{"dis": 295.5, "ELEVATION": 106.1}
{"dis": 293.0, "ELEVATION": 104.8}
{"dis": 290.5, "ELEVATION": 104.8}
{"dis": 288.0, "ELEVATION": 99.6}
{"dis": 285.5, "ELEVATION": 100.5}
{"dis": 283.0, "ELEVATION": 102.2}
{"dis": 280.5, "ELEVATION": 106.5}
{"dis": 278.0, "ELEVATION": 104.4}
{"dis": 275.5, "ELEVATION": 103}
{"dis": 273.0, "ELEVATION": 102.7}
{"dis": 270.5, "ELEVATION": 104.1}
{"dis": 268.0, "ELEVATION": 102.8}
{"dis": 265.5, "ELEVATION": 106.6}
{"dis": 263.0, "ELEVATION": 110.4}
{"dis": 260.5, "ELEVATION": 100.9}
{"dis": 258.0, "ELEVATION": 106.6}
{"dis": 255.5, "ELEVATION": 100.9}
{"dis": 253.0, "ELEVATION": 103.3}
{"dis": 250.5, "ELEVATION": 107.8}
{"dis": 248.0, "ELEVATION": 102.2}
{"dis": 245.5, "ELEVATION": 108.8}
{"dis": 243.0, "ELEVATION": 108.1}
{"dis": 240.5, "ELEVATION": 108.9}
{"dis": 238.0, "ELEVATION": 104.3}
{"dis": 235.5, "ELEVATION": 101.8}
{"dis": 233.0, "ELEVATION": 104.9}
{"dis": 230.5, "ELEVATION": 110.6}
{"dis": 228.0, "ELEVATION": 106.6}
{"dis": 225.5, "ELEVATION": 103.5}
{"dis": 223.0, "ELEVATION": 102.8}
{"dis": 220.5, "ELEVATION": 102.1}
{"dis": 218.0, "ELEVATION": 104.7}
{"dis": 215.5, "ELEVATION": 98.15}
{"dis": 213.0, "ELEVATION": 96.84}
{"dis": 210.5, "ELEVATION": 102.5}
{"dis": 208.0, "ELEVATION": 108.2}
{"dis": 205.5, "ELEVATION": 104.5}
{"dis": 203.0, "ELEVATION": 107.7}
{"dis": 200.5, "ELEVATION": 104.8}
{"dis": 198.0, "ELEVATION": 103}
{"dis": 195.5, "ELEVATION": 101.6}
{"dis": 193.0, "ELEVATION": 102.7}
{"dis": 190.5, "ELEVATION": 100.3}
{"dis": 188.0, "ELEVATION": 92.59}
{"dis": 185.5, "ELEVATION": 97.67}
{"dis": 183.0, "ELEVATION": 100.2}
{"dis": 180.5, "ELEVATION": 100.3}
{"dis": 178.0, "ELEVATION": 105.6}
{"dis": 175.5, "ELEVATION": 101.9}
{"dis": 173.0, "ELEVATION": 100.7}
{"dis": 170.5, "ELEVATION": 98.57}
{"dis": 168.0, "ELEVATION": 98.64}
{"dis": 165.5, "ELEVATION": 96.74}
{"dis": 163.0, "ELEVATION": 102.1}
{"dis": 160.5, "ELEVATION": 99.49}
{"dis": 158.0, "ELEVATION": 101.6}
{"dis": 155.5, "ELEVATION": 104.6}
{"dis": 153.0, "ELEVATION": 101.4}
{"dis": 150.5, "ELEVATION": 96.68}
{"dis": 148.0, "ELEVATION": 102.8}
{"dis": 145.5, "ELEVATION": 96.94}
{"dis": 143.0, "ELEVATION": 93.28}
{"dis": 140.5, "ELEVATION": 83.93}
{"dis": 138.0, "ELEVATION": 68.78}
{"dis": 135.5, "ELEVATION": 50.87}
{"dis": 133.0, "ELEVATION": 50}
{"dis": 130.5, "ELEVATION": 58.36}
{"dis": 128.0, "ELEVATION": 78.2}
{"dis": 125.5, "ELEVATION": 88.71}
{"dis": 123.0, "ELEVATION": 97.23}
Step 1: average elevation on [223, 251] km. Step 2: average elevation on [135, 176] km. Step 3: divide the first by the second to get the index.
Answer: 1.1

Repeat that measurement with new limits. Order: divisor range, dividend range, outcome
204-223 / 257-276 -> 1.02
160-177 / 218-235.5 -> 1.05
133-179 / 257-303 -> 1.11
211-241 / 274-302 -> 1.00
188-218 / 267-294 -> 1.01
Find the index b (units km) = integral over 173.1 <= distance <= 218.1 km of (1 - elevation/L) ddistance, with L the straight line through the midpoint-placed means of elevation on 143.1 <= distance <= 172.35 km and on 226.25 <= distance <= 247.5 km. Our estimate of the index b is 0.5 km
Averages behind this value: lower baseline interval 99.7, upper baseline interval 107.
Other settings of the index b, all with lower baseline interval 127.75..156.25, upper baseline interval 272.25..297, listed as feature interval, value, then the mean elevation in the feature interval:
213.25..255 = -3.8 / 105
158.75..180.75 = -3.7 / 100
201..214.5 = -1.8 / 104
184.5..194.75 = -1.1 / 98.5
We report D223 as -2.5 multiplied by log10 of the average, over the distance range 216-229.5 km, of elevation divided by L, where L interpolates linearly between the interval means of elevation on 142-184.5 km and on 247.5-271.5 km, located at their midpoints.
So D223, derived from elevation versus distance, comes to -0.01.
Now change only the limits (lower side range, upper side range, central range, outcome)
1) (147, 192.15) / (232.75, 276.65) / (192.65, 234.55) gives -0.01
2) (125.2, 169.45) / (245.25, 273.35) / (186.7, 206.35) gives -0.08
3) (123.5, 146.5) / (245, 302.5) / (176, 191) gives -0.17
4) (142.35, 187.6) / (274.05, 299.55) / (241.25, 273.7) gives -0.03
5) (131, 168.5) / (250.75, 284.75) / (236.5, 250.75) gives -0.06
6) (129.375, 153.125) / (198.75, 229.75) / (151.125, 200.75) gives -0.11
